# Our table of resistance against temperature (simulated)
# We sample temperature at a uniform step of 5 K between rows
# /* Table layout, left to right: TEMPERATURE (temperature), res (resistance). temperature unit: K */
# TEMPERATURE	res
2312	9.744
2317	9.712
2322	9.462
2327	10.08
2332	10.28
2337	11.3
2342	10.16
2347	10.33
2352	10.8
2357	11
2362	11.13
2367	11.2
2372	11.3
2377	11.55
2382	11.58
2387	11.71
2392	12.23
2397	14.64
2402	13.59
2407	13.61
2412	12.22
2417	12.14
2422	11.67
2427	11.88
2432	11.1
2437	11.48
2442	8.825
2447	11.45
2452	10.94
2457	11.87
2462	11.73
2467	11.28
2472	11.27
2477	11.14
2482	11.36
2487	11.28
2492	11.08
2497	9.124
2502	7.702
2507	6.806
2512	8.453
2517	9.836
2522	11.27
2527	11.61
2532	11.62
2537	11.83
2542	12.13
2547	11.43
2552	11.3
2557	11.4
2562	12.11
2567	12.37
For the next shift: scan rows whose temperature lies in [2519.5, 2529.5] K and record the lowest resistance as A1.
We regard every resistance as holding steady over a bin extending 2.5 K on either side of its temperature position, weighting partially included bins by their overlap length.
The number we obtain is 11.27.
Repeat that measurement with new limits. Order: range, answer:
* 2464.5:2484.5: 11.14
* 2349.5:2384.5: 10.8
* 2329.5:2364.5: 10.16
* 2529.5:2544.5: 11.62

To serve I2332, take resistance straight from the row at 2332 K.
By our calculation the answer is 10.28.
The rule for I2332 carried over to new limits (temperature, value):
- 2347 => 10.33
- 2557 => 11.4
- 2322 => 9.462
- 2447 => 11.45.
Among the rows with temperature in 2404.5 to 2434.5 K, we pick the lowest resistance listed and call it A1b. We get 11.1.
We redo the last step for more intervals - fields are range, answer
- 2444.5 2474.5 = 10.94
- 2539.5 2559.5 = 11.3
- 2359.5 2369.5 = 11.13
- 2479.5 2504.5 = 7.702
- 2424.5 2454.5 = 8.825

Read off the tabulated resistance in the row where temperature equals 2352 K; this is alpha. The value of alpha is 10.8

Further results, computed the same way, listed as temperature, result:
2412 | 12.22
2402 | 13.59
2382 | 11.58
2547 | 11.43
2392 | 12.23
